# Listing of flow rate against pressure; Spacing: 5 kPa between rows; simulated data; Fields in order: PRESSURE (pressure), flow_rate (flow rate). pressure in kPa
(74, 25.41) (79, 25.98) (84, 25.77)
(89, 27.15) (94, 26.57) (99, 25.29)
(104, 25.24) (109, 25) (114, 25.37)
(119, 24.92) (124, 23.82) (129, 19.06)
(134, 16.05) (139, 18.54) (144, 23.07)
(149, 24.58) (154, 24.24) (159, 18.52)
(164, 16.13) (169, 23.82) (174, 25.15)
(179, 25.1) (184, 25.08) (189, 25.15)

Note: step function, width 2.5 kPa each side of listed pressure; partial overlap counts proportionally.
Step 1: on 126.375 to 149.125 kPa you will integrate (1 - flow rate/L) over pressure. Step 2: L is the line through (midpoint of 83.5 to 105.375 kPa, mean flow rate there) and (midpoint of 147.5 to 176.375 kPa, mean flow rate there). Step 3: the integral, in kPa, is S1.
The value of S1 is 3.5 kPa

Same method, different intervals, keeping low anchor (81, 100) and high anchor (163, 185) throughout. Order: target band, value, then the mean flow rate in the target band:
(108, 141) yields 4.5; 21.7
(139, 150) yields 0.8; 22.5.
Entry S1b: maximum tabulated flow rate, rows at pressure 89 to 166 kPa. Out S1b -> 27.15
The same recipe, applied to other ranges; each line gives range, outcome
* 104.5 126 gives 25.37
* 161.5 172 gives 23.82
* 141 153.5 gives 24.58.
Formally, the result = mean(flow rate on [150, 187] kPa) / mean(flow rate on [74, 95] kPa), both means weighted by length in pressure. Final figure 0.86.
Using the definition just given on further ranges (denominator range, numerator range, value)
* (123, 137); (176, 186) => 1.31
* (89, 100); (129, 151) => 0.77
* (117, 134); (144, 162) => 1.04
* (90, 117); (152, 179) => 0.85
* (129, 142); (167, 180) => 1.38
